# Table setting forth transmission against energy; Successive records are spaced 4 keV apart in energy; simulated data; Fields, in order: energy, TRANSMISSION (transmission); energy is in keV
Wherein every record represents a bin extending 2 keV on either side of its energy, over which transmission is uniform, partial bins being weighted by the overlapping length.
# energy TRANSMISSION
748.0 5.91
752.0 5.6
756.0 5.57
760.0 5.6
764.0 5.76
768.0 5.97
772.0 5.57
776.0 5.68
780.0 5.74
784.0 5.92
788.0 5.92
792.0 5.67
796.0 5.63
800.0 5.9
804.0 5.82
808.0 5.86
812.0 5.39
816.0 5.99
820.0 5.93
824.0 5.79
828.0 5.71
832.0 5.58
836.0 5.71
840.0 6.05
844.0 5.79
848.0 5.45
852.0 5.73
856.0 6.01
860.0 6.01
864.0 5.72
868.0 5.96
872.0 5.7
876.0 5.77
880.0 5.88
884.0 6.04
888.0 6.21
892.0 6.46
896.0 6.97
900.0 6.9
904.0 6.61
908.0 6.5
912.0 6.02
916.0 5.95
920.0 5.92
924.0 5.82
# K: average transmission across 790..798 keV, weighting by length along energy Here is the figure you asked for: 5.65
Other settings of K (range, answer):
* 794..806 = 5.78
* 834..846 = 5.85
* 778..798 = 5.78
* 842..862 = 5.8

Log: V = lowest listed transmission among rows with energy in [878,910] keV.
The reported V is 5.88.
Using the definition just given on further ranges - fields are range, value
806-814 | 5.39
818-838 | 5.58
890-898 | 6.46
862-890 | 5.7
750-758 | 5.57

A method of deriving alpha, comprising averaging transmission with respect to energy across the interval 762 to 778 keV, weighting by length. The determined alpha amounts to 5.75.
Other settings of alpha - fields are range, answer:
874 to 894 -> 6.07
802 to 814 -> 5.69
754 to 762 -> 5.58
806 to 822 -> 5.79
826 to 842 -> 5.76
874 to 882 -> 5.82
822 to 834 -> 5.69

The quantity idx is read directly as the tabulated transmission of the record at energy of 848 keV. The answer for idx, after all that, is 5.45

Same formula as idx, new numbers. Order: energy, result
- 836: 5.71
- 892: 6.46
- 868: 5.96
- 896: 6.97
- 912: 6.02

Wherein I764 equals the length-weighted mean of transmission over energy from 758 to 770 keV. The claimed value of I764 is 5.78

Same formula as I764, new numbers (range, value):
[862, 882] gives 5.81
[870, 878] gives 5.73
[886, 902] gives 6.63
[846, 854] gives 5.59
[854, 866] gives 5.91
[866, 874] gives 5.83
